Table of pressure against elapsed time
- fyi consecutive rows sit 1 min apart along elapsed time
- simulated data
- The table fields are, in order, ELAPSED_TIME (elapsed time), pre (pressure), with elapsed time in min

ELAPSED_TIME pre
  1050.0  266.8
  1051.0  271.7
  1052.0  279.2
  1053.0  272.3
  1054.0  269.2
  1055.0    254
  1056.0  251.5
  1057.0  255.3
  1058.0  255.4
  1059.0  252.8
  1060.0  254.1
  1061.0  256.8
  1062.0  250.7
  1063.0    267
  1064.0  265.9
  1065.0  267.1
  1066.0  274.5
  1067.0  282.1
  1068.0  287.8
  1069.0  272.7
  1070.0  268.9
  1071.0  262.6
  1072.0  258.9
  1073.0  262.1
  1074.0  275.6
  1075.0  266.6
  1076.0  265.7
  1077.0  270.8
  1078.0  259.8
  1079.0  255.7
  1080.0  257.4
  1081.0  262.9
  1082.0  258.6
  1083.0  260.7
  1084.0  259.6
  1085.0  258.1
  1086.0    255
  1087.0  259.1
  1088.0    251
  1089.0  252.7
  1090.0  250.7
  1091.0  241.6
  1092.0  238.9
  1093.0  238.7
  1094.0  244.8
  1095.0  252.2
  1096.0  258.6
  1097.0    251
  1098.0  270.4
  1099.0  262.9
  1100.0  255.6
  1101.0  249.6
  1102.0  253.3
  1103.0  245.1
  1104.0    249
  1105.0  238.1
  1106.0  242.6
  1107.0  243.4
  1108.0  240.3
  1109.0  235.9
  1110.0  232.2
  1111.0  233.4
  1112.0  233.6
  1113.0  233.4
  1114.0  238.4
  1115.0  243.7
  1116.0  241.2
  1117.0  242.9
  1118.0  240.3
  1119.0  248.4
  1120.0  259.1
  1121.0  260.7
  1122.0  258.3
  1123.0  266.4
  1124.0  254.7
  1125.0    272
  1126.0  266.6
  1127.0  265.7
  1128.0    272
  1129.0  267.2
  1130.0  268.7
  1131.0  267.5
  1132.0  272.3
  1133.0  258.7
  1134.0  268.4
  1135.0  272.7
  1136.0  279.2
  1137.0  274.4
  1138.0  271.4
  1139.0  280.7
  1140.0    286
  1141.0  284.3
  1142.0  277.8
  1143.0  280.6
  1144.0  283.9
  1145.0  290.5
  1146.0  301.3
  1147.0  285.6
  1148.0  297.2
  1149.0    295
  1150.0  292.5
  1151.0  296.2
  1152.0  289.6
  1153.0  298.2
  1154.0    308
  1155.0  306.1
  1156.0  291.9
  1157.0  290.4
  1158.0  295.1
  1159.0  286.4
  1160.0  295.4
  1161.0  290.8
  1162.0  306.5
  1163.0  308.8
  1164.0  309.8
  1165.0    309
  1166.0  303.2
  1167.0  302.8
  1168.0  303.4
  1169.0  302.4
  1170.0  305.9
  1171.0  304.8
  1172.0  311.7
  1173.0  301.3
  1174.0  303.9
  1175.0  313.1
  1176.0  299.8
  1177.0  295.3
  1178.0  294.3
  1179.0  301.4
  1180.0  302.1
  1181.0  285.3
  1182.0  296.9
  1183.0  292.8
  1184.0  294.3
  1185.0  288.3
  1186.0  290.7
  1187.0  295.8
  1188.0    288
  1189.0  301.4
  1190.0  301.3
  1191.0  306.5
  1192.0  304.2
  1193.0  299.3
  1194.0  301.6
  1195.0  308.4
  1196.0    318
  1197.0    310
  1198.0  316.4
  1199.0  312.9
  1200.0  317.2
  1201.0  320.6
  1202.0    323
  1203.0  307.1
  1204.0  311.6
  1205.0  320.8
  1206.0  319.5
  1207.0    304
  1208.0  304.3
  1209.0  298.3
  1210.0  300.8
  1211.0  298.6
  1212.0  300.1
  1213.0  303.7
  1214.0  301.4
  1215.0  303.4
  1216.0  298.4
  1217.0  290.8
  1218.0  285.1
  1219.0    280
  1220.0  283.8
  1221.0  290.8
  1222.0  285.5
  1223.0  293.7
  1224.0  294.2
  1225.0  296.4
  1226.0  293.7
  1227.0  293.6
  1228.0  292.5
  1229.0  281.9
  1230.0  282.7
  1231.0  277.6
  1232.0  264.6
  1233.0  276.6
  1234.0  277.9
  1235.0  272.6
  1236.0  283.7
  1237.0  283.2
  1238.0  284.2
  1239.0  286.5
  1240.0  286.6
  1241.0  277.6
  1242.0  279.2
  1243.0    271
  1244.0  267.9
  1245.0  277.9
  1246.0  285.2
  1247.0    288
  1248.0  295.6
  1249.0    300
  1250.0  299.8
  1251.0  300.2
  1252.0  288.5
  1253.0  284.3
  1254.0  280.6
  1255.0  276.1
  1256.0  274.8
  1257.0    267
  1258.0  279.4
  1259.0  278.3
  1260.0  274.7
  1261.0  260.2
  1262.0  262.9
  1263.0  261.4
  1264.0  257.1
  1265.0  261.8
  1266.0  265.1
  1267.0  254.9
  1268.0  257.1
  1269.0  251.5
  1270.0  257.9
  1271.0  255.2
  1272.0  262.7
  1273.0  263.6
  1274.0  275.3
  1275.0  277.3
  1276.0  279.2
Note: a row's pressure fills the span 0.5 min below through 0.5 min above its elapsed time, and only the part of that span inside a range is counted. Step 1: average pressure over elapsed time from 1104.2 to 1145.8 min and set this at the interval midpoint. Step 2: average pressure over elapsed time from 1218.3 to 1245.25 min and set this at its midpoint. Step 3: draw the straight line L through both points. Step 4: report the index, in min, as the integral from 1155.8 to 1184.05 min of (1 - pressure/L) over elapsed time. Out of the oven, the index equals -3.2 min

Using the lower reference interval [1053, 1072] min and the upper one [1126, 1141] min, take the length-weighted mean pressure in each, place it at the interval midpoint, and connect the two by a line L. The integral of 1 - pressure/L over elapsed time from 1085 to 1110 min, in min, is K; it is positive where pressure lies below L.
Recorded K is 1.76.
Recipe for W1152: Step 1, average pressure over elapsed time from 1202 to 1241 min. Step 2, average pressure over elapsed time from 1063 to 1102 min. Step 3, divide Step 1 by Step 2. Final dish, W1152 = 1.12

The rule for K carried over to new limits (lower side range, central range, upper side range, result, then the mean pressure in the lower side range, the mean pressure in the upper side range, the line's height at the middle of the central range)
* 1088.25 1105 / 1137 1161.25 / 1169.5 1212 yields -0.85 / 251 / 304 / 280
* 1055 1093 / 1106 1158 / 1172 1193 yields 2.20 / 260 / 298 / 281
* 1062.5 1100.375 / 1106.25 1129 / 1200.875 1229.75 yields 1.81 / 261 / 299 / 271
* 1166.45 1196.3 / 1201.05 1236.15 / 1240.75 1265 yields -0.67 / 300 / 278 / 289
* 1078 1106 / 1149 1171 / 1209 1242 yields -2.33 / 253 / 288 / 271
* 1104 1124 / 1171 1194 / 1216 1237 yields -2.53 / 244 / 285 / 269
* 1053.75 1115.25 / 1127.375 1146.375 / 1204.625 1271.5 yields -0.84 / 255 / 283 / 265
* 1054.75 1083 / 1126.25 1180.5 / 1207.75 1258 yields -3.03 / 263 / 287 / 276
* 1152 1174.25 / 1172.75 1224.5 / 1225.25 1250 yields -1.52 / 301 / 283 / 293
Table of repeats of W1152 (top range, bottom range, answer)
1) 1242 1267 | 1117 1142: 1.04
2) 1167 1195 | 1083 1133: 1.19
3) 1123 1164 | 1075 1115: 1.13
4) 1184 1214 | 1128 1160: 1.07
